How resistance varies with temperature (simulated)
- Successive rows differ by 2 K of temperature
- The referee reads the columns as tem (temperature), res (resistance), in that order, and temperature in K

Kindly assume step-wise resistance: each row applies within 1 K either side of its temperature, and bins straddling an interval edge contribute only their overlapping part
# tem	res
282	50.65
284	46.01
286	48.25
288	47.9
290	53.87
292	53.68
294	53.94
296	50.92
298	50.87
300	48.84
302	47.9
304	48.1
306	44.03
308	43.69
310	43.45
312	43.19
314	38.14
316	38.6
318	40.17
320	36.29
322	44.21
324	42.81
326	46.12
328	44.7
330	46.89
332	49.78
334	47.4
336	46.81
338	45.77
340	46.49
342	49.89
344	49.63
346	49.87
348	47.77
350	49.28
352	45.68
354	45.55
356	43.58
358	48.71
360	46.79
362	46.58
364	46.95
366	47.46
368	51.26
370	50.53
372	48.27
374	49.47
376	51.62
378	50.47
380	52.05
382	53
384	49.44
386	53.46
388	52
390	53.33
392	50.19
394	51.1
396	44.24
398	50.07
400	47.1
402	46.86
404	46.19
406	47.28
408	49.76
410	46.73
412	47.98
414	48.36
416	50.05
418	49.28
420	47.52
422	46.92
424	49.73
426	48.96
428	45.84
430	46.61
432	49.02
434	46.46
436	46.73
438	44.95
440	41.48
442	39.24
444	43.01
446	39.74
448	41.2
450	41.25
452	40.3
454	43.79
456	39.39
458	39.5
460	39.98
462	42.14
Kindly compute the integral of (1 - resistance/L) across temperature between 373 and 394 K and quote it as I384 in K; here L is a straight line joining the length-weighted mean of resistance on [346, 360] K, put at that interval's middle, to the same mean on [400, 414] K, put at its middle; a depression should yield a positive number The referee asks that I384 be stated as -1.9 K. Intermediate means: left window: 47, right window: 47.5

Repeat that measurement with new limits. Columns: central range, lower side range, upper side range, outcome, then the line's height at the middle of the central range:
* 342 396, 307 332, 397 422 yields -4.3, 45.6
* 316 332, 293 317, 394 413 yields 1.1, 46.3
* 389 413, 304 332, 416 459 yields -2.4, 44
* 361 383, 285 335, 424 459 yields -2.4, 44.9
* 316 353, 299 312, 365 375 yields 1.2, 47.4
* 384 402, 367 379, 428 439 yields -0.3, 49.1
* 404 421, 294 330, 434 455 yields -2.1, 42.9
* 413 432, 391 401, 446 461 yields -1.4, 44.9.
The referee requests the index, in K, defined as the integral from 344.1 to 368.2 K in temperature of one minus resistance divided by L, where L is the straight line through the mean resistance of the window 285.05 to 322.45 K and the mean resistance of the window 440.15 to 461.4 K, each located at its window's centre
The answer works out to -1.7 K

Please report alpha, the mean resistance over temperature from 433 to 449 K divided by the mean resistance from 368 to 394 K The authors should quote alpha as 0.8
